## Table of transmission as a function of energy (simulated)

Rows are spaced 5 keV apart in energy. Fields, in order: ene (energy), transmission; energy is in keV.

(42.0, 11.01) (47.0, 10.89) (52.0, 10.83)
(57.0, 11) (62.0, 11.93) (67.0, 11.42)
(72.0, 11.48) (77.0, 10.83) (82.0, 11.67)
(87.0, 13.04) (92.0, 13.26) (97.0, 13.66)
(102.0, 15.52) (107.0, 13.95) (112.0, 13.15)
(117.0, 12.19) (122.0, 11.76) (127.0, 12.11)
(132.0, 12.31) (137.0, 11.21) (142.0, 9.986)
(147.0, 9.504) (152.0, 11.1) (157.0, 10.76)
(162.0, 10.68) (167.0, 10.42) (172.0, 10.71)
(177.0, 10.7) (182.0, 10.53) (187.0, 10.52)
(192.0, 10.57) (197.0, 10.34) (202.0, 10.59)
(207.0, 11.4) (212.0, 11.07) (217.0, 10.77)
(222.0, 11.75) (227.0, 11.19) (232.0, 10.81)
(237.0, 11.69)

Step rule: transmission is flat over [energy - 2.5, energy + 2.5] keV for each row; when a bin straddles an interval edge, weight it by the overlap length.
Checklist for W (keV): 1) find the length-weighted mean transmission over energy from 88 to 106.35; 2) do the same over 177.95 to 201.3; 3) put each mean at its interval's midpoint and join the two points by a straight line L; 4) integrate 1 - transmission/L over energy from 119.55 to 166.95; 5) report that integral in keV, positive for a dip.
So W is 4.89 keV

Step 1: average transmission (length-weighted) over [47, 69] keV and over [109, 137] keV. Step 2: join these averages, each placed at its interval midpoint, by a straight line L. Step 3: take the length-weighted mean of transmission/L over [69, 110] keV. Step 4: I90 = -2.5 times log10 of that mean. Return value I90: -0.10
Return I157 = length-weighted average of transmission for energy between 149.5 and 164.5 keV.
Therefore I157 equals 10.8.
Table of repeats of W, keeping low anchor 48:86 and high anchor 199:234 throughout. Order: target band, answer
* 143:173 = 1.9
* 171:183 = 0.5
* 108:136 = -2.7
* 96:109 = -3.7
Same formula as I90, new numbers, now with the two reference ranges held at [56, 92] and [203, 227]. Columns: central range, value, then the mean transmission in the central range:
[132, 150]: 0.094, 10.5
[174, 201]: 0.077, 10.5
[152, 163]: 0.060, 10.8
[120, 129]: -0.034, 11.9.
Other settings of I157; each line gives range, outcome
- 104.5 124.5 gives 12.8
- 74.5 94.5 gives 12.2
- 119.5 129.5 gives 11.9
